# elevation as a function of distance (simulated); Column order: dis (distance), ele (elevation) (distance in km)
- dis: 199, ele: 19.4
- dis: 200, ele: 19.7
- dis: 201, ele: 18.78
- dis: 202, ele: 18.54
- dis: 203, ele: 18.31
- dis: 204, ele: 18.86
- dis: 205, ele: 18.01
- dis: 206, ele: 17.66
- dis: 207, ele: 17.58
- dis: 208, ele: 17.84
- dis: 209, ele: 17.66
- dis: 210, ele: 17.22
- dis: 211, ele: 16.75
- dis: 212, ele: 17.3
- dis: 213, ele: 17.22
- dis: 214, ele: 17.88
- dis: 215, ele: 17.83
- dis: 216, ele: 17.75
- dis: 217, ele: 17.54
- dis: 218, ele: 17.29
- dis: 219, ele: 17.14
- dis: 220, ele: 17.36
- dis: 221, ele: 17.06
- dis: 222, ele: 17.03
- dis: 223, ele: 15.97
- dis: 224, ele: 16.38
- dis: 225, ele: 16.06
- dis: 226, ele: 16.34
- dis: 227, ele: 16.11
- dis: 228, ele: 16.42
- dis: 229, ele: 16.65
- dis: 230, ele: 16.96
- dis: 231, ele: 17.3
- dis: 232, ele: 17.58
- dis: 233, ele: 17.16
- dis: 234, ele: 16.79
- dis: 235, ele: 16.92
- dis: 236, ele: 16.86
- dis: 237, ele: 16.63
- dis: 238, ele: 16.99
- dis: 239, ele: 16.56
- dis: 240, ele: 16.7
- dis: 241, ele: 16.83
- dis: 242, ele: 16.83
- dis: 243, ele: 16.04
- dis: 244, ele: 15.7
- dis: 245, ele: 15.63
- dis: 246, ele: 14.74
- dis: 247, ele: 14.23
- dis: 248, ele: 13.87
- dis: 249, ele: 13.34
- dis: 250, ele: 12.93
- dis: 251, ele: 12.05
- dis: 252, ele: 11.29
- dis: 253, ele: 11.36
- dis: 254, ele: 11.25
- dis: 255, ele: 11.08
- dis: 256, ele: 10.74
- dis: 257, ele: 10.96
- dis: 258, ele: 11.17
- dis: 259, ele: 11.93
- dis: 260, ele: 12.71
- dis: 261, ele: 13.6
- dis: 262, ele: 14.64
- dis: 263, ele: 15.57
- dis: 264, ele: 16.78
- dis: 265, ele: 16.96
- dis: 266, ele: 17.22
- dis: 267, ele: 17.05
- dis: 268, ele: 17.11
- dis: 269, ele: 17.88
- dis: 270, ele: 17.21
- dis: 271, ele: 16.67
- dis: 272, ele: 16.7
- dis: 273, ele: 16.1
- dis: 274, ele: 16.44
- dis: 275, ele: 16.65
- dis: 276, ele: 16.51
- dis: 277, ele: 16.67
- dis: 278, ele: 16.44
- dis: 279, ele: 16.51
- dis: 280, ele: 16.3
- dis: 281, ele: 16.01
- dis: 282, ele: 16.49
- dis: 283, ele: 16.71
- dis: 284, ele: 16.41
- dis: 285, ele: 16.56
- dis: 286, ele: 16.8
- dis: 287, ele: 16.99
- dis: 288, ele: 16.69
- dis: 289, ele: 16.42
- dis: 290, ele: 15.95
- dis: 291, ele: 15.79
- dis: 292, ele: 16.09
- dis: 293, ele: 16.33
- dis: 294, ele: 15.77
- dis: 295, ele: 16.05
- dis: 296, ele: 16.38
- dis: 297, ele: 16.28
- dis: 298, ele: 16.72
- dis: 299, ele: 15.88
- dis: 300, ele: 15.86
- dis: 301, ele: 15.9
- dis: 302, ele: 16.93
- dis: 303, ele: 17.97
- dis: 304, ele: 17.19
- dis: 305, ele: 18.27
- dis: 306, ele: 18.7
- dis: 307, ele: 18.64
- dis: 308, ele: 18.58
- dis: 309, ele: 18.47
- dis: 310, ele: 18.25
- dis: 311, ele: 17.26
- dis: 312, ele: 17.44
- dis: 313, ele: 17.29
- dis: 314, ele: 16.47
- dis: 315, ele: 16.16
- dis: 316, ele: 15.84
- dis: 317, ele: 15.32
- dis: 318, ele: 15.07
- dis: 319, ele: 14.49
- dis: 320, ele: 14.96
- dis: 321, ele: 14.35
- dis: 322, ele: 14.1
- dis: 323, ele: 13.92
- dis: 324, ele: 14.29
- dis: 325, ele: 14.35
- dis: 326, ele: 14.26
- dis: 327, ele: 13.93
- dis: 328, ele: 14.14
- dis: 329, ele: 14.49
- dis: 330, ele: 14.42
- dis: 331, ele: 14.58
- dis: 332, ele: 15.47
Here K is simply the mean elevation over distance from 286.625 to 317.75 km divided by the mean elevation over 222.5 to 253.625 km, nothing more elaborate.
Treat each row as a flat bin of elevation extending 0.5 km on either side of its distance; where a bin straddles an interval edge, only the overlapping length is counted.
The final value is 1.1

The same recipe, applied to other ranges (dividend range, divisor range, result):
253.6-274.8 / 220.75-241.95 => 0.88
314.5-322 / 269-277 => 0.90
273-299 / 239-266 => 1.18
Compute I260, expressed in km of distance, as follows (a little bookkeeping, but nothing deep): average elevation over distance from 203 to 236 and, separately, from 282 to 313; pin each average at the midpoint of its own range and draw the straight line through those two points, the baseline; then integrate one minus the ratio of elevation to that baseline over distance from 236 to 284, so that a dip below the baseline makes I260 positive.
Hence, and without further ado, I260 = 5.37 km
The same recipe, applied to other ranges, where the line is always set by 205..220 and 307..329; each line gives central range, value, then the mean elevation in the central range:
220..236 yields 0.5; 16.7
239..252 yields 1.6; 14.8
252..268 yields 3.0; 13.6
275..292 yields -0.2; 16.4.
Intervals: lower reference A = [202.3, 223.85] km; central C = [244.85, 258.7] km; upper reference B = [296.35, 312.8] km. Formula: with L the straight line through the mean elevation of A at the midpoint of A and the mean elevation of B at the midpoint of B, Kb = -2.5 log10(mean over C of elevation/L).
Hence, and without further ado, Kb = 0.37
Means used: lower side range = 17.5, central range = 12.4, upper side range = 17.4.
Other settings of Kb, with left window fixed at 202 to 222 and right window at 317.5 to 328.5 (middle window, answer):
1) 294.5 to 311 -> -0.16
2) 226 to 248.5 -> 0.03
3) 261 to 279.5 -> -0.04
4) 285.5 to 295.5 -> -0.07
